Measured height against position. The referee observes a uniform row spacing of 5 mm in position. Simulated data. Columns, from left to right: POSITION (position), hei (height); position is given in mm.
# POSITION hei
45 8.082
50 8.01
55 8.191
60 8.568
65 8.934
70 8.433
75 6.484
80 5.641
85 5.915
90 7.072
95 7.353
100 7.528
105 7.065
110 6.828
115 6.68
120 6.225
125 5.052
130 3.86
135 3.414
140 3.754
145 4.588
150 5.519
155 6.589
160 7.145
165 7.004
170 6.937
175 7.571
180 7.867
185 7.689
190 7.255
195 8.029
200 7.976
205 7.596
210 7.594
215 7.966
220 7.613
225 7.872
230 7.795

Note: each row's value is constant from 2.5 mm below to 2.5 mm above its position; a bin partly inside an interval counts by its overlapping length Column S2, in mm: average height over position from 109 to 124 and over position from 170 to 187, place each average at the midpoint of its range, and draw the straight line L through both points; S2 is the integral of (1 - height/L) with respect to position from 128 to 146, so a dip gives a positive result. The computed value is 7.8 mm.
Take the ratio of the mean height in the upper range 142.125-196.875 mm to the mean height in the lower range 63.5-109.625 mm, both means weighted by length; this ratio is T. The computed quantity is 0.97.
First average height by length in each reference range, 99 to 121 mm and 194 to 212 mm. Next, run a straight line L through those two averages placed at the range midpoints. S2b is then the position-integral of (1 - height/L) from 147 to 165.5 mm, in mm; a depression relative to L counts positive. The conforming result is 2.2 mm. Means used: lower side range 6.86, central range 6.46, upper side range 7.79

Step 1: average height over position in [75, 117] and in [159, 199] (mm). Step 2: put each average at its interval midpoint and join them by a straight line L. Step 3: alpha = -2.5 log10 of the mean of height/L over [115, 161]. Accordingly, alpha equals 0.35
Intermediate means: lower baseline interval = 6.74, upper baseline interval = 7.47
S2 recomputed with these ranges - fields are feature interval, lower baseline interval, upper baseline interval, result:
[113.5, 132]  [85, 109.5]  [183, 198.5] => 4.6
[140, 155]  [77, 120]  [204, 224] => 4.3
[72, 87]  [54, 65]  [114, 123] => 3.3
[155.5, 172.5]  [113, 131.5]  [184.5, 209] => -0.6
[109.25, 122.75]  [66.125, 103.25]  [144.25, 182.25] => 0.7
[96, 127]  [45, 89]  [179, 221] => 4.0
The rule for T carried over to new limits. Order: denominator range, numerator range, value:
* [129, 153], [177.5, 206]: 1.80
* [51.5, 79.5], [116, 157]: 0.62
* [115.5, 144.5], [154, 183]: 1.56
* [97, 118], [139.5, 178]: 0.90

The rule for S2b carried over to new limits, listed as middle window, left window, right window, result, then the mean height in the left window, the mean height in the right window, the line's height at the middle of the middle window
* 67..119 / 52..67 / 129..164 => 2.0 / 8.53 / 5.12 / 7.22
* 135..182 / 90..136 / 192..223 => 5.5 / 6.14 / 7.79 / 6.94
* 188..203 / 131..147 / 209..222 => -2.3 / 3.89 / 7.74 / 6.74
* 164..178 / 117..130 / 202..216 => -1.2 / 5.34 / 7.7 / 6.65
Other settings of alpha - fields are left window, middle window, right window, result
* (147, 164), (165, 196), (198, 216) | -0.063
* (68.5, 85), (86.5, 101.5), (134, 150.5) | -0.203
